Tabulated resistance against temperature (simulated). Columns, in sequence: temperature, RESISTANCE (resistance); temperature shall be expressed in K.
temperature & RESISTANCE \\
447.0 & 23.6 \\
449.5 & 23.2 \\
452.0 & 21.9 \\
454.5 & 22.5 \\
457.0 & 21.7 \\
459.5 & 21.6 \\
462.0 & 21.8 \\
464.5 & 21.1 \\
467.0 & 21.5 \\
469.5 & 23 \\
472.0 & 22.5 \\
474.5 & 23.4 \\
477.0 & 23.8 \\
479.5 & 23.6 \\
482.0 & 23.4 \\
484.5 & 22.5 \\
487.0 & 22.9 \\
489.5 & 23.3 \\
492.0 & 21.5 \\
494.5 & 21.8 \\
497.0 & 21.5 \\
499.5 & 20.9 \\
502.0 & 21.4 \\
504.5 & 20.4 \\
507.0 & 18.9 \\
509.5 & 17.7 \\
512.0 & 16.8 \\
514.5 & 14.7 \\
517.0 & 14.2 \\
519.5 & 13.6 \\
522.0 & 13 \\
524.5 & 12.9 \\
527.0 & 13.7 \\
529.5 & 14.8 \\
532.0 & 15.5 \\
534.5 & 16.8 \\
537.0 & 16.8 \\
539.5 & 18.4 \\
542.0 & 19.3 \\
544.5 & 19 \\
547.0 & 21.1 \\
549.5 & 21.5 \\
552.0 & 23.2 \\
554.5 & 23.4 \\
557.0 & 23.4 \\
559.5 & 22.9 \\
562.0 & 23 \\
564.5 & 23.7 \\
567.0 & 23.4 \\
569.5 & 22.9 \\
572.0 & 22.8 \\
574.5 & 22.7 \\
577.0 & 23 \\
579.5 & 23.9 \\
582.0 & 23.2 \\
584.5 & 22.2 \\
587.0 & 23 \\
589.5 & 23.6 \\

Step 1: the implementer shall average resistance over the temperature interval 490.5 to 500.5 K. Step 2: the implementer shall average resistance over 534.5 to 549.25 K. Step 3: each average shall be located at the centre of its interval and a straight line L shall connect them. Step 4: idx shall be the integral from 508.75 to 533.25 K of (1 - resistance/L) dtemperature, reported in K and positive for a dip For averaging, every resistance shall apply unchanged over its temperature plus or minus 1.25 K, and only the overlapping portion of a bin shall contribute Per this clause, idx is 6.7 K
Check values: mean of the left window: 21.5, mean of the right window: 18.9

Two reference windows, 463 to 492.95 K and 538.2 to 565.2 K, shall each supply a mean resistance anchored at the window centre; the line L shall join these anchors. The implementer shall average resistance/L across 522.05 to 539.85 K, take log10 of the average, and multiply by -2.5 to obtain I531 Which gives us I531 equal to 0.396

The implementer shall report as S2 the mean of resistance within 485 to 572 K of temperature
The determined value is 19.4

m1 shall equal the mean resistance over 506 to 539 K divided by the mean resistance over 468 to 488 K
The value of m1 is 0.7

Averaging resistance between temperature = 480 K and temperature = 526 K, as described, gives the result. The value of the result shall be 19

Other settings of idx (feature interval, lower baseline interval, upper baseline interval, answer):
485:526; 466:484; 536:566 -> 7.1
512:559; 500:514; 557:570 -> 8.1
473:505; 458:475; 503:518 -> -4.6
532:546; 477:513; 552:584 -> 2.8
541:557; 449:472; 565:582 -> 1.0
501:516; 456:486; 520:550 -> 0.7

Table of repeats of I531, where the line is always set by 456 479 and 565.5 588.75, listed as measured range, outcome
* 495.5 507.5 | 0.09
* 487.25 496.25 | 0.01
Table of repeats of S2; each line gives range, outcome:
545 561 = 22.4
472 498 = 22.8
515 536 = 14.4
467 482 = 23.1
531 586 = 21.5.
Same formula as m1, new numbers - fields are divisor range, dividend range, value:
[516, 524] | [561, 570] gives 1.72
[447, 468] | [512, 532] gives 0.64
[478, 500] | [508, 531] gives 0.65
